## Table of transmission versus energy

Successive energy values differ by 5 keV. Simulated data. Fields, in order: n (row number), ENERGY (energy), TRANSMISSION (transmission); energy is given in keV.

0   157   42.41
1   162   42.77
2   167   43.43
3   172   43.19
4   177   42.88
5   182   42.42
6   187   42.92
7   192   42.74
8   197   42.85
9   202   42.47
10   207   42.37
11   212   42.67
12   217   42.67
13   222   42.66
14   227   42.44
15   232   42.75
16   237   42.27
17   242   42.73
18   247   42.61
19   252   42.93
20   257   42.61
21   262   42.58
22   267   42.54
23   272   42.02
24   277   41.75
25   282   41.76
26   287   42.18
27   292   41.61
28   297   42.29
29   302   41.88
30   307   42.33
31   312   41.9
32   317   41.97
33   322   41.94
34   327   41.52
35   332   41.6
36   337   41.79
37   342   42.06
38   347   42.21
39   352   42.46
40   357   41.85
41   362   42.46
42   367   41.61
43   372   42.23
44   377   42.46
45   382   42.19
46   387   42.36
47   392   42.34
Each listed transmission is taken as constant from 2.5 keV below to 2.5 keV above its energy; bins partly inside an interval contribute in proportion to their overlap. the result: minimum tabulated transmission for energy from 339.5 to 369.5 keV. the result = 41.61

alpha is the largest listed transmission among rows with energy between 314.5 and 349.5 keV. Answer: 42.21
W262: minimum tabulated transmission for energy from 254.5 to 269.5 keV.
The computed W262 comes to 42.54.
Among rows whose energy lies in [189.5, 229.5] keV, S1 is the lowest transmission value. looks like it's 42.37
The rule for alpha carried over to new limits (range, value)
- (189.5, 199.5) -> 42.85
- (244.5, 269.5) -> 42.93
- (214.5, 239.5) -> 42.75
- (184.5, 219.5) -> 42.92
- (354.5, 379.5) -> 42.46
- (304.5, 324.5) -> 42.33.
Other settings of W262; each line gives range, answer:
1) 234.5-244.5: 42.27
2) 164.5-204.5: 42.42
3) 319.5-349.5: 41.52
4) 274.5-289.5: 41.75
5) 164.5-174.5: 43.19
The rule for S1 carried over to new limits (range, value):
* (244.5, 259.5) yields 42.61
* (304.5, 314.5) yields 41.9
